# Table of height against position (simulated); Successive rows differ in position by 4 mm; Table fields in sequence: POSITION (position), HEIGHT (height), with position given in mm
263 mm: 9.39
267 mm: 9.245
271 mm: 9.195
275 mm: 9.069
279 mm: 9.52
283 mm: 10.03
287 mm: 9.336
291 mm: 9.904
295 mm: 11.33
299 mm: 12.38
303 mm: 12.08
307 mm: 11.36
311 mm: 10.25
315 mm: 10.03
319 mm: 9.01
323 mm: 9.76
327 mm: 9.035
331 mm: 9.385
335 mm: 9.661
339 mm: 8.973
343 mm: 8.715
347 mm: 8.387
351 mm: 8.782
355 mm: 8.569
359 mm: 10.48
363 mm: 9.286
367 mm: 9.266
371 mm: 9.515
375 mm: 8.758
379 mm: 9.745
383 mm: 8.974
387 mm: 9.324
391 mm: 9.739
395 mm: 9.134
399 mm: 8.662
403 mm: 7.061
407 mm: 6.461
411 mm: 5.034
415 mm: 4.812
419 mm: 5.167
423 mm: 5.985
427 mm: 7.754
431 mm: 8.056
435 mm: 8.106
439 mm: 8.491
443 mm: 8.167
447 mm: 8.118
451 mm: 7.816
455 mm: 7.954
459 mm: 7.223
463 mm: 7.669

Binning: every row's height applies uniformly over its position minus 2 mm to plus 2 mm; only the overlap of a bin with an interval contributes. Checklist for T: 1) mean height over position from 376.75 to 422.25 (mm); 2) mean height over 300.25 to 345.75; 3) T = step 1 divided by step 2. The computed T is 0.8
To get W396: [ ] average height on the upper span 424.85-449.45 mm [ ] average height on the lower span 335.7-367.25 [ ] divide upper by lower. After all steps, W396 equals 0.89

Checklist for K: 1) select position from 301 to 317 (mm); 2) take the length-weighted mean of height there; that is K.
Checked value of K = 10.9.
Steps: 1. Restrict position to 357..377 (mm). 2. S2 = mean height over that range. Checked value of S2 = 9.46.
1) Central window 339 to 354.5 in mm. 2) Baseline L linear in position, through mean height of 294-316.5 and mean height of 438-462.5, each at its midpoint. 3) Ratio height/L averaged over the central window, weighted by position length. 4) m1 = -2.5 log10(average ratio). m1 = 0.19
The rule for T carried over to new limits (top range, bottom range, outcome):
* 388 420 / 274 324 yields 0.69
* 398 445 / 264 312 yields 0.67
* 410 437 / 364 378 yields 0.70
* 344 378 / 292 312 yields 0.80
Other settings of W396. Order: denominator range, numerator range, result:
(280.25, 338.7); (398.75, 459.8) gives 0.70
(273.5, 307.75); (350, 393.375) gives 0.88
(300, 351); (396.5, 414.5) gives 0.69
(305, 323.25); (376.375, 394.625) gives 0.93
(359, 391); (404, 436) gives 0.68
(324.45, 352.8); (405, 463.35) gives 0.79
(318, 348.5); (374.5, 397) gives 1.02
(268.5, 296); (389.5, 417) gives 0.74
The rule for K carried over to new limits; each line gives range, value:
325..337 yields 9.36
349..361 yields 9.28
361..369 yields 9.28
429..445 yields 8.21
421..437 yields 7.48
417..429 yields 6.3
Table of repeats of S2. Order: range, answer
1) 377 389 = 9.35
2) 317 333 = 9.3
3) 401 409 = 6.76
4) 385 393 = 9.53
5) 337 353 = 8.71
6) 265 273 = 9.22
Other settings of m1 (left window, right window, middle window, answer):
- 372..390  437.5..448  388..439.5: 0.199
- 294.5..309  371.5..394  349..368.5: 0.087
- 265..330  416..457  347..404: -0.058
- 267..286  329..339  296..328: -0.124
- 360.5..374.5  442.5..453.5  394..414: 0.234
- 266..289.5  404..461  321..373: -0.105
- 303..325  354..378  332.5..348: 0.096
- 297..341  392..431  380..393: -0.210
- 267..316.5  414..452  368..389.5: -0.100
